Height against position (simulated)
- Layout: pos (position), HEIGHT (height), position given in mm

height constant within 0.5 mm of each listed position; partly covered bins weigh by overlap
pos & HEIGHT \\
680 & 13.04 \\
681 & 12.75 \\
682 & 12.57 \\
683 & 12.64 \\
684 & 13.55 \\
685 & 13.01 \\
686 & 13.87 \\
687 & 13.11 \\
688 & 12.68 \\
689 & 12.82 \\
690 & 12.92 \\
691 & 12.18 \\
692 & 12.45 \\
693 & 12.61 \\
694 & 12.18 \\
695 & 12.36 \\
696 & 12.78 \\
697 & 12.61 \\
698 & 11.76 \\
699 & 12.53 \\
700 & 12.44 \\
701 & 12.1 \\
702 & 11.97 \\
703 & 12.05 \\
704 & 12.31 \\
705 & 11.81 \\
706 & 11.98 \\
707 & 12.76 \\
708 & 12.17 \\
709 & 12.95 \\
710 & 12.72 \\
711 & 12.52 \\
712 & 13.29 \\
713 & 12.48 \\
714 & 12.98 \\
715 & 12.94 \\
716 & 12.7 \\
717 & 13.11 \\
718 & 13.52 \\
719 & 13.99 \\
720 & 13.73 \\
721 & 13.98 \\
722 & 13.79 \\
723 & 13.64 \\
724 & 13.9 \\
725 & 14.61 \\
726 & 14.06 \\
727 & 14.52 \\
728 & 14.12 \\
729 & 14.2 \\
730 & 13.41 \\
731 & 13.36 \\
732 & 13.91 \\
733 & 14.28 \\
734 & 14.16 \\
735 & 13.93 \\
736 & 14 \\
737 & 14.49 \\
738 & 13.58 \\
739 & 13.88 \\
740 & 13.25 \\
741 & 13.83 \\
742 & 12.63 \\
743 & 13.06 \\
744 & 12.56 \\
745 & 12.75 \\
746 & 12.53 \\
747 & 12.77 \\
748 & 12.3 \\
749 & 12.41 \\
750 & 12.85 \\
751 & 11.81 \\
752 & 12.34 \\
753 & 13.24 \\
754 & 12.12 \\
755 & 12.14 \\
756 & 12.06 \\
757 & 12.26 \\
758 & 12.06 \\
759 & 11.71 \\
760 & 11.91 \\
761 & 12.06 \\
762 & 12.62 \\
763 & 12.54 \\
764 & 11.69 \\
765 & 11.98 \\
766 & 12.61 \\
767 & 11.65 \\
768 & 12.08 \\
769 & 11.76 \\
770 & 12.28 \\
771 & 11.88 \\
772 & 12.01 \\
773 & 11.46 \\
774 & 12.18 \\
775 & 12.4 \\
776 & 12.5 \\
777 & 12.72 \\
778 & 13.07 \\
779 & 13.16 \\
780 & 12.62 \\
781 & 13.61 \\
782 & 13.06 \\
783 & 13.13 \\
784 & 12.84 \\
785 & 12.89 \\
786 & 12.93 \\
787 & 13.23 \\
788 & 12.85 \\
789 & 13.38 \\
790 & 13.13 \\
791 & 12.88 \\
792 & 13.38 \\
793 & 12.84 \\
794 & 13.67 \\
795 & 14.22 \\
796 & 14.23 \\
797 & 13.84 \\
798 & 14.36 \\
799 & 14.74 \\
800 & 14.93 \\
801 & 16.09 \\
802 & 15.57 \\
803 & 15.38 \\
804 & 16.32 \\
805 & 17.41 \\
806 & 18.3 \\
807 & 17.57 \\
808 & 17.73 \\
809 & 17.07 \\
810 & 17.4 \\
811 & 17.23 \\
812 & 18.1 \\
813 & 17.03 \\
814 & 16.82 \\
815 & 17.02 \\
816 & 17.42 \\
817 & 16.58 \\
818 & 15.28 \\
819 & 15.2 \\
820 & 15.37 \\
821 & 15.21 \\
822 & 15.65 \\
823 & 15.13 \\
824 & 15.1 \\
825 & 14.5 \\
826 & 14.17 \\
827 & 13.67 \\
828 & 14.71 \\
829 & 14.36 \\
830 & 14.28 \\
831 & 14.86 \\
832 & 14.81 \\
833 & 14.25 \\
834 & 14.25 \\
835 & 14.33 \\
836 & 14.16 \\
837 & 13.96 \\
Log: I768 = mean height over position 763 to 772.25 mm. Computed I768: 12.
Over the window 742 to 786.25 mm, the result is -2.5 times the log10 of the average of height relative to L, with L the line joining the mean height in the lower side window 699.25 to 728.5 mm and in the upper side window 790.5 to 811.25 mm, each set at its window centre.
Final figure 0.16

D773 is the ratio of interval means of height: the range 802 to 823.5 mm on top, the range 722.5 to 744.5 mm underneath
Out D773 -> 1.20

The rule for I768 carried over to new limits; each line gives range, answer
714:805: 13.2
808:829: 15.9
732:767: 12.8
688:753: 13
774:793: 13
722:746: 13.7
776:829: 14.9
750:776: 12.1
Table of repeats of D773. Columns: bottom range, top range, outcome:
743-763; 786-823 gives 1.25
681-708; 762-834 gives 1.14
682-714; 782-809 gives 1.16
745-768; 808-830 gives 1.29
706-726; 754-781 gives 0.92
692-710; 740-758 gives 1.02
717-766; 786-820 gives 1.18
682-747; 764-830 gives 1.09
